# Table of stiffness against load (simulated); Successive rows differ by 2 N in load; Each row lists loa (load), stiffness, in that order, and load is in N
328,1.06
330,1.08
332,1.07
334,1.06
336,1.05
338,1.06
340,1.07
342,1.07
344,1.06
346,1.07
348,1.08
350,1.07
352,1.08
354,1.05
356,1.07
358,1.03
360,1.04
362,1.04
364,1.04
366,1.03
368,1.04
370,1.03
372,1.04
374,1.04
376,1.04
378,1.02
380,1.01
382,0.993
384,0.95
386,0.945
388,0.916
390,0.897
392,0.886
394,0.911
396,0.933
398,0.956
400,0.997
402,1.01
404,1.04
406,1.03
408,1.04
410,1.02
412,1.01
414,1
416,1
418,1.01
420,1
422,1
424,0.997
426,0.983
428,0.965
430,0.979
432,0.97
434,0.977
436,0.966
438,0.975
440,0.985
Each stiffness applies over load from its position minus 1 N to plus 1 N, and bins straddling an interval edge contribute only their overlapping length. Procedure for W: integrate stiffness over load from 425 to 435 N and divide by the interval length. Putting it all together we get 0.975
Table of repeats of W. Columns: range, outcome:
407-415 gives 1.02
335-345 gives 1.06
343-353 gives 1.07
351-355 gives 1.06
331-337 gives 1.06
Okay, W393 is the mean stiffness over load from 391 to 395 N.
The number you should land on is 0.899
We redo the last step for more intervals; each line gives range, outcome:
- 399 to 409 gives 1.02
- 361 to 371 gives 1.04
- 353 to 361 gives 1.05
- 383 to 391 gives 0.927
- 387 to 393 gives 0.9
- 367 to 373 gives 1.04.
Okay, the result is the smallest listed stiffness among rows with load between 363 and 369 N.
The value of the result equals 1.03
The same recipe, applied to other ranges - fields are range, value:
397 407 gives 0.956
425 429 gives 0.965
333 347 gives 1.05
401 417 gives 1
